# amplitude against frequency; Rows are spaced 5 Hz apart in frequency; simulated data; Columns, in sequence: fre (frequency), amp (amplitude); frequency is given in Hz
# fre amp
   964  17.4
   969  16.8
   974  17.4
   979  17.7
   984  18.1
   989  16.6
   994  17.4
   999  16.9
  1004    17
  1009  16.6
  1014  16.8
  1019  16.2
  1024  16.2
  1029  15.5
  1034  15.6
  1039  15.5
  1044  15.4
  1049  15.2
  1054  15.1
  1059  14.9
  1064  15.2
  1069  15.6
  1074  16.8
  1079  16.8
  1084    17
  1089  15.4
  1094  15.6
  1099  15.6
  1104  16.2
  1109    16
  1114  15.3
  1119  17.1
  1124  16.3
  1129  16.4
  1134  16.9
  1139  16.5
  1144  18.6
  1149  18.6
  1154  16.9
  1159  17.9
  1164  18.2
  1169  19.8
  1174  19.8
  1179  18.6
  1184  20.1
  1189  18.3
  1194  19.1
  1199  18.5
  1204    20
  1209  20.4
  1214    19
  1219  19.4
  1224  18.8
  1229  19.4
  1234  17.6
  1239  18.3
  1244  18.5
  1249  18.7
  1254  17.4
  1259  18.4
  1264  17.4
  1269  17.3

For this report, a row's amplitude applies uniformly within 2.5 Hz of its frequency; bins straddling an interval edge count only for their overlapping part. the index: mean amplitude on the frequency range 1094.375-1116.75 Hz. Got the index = 15.8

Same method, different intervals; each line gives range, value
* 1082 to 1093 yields 16.1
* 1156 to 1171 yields 18.5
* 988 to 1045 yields 16.3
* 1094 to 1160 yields 16.7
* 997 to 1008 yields 16.9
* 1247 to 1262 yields 18.1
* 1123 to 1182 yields 17.9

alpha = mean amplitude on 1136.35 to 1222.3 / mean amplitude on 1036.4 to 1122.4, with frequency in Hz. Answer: 1.2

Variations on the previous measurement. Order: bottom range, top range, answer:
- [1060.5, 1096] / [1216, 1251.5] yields 1.16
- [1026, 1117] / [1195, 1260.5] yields 1.20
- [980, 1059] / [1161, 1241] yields 1.17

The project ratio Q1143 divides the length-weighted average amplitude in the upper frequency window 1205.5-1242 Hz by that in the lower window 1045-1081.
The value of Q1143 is 1.22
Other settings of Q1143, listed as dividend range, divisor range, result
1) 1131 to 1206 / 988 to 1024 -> 1.10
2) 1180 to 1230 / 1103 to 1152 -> 1.15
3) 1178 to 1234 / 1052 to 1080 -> 1.22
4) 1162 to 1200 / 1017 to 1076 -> 1.22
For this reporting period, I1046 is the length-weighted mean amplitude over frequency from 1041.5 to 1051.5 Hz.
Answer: 15.3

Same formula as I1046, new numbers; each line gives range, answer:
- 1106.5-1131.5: 16.2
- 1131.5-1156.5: 17.5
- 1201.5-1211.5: 20.2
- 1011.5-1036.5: 16.1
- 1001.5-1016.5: 16.8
